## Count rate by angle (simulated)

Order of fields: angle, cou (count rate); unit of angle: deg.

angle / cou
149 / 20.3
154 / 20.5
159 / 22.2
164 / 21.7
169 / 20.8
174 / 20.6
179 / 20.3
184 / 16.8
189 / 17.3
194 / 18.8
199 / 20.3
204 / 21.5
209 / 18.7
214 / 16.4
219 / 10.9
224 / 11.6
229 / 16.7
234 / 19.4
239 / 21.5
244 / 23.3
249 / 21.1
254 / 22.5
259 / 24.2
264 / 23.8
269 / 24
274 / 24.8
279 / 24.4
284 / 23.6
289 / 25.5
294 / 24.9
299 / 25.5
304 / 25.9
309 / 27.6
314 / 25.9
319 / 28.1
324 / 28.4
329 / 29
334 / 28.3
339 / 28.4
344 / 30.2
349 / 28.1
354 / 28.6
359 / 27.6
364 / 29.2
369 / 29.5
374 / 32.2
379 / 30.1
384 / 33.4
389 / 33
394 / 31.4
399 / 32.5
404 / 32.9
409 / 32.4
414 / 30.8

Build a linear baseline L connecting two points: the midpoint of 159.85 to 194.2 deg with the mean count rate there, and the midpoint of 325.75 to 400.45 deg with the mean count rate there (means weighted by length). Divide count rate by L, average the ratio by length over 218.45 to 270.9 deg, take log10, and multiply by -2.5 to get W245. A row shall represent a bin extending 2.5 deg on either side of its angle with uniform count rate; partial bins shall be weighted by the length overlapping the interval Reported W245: 0.17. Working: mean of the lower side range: 19.6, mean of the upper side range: 30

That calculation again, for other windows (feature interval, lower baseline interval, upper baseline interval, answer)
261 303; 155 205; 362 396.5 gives 0.050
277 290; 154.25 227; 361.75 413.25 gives 0.014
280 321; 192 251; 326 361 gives -0.035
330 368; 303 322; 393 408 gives 0.020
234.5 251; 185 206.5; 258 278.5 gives 0.039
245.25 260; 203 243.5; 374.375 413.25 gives -0.138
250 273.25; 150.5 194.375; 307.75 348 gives 0.053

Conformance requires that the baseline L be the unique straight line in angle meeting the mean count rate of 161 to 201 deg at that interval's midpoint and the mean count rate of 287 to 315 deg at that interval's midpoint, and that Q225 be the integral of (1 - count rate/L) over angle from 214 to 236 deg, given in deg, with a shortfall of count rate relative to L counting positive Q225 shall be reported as 7.2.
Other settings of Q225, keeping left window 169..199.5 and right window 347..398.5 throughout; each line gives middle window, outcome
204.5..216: 1.3 deg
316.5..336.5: -0.6 deg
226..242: 2.2 deg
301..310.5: -0.1 deg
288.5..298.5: 0.2 deg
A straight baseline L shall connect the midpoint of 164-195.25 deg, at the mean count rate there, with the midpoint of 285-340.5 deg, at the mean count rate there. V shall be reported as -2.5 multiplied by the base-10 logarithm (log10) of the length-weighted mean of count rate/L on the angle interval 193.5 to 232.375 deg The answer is 0.25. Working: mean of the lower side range 19.3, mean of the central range 16.8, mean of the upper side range 26.9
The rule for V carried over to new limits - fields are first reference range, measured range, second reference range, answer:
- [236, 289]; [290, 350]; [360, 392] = -0.007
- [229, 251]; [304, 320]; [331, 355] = -0.023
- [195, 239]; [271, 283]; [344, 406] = -0.097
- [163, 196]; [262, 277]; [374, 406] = 0.029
